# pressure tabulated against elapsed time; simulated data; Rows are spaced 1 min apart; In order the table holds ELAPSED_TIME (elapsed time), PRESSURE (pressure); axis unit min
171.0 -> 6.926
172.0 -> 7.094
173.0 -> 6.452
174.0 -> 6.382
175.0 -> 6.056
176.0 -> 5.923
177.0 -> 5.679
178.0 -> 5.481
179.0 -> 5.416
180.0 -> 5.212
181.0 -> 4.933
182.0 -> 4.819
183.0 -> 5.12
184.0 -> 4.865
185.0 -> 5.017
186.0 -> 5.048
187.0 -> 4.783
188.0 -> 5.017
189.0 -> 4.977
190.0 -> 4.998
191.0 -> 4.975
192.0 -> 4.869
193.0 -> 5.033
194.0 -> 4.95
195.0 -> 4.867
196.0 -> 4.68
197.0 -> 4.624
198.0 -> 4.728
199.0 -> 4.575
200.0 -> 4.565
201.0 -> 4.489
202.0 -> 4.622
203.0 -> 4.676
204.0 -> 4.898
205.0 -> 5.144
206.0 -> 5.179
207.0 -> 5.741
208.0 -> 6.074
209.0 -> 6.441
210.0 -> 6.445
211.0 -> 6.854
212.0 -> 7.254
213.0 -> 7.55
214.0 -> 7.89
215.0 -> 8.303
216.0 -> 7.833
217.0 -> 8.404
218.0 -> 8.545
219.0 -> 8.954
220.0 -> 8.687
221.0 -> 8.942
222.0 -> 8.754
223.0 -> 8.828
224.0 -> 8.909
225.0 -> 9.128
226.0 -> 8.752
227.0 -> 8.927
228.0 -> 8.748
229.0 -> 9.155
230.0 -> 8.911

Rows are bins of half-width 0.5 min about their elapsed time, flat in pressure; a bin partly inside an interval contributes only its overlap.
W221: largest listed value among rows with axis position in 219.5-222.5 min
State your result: 8.942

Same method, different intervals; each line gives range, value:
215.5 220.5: 8.954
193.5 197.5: 4.95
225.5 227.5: 8.927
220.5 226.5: 9.128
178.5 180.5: 5.416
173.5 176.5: 6.382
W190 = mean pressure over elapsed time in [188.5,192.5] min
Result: 4.95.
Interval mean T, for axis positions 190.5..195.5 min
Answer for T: 4.94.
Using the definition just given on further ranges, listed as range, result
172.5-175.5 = 6.3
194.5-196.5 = 4.77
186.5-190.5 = 4.94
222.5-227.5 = 8.91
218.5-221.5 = 8.86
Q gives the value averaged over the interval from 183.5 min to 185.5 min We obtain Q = 4.94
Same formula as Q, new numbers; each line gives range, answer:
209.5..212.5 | 6.85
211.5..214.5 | 7.56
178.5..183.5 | 5.1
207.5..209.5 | 6.26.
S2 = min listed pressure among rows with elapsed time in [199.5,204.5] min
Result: 4.489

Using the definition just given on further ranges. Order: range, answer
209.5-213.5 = 6.445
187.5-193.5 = 4.869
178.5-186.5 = 4.819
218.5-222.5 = 8.687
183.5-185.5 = 4.865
